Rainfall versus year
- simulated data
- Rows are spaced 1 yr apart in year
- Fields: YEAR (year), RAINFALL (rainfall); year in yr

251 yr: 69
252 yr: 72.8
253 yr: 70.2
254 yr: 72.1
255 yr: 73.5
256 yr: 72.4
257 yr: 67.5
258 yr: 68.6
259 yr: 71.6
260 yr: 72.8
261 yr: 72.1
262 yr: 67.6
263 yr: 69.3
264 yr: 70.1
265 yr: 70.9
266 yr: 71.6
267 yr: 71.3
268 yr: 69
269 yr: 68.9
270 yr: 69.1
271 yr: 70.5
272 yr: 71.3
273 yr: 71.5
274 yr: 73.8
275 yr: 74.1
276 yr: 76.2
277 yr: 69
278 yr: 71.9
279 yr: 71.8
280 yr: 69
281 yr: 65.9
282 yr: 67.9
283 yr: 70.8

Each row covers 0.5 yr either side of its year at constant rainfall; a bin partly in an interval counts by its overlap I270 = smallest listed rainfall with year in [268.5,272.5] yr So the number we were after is 68.9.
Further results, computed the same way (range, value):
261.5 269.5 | 67.6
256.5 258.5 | 67.5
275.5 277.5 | 69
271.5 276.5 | 71.3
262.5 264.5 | 69.3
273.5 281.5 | 65.9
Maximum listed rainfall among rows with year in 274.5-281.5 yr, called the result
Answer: 76.2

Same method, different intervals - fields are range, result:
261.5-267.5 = 71.6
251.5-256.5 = 73.5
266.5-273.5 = 71.5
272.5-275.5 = 74.1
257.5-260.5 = 72.8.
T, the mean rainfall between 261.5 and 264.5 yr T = 69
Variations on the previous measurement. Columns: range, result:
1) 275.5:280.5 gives 71.6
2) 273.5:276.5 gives 74.7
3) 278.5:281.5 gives 68.9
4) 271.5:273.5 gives 71.4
